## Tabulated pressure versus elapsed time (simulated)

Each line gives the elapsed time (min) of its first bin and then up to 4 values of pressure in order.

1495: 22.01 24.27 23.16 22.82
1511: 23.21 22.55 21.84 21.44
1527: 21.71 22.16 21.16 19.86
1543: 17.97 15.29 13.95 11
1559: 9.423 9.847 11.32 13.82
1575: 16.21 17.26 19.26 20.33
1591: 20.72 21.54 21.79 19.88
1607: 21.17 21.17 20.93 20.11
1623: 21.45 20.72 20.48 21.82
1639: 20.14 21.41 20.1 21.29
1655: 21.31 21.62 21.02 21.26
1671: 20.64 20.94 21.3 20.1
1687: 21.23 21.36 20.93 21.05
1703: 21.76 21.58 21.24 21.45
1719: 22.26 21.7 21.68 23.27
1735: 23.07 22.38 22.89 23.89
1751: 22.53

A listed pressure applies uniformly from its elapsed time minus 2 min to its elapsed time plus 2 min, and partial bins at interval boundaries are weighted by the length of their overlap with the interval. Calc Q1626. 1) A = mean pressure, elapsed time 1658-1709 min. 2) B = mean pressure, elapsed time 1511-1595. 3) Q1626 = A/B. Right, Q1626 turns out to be 1.20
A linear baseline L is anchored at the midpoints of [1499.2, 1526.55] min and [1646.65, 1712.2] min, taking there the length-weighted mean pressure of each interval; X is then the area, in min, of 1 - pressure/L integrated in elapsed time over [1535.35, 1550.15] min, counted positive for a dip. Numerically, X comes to 3.0 min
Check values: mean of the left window 22.6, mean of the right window 21.1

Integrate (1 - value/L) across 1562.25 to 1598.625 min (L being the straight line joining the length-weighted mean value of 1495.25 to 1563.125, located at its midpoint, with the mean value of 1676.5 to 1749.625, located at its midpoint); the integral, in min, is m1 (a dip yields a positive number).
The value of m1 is 5.2 min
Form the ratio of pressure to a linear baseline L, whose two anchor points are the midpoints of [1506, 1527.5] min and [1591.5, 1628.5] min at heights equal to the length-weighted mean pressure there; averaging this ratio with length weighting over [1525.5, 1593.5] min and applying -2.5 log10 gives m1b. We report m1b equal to 0.29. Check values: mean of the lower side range 22.3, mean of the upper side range 21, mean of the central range 16.5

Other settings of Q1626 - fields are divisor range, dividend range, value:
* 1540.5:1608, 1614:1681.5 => 1.27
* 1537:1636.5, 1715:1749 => 1.26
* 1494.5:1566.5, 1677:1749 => 1.16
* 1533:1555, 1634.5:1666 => 1.24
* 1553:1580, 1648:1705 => 1.69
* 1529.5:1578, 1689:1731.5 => 1.43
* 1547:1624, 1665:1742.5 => 1.24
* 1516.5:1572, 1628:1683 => 1.27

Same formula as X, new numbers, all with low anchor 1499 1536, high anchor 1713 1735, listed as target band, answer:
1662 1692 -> 1.7 min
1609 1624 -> 0.9 min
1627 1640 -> 0.8 min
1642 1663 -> 1.1 min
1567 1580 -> 4.3 min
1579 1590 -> 1.4 min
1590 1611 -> 1.2 min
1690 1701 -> 0.5 min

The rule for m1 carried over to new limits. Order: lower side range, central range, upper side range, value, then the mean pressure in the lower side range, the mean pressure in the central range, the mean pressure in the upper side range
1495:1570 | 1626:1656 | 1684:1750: -0.5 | 18.5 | 20.9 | 22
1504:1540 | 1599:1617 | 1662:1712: 0.5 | 22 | 20.9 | 21.1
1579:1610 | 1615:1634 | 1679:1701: -0.1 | 20.5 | 20.8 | 21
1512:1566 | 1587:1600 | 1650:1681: -1.4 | 17.5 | 21.2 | 21.2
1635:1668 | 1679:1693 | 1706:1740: 0.4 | 21.1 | 21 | 22.1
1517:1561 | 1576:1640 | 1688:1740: -3.6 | 17.8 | 20.5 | 21.8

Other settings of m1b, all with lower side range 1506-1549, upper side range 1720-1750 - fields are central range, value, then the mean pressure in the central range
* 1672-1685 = 0.071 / 20.8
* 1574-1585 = 0.202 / 17.7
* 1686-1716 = 0.052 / 21.3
